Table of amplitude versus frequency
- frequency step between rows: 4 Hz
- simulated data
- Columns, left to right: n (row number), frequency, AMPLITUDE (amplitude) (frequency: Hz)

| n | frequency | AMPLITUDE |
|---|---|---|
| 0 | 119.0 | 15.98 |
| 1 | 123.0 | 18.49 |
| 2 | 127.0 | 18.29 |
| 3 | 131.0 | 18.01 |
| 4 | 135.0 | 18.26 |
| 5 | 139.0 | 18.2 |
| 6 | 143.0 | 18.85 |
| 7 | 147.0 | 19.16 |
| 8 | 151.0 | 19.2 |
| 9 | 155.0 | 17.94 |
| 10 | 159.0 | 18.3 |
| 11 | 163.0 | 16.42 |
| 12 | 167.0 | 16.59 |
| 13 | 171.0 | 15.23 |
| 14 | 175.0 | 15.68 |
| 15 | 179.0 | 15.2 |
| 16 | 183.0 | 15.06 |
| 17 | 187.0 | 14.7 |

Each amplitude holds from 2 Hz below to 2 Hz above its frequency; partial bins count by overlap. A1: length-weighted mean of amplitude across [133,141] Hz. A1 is 18.2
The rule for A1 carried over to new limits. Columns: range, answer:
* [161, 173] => 16.1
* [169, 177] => 15.5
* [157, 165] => 17.4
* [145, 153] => 19.2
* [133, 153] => 18.7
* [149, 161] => 18.5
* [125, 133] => 18.1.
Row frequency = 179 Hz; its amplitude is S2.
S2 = 15.2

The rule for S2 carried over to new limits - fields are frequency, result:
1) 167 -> 16.59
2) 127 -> 18.29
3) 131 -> 18.01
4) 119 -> 15.98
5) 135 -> 18.26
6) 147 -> 19.16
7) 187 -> 14.7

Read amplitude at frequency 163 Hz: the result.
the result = 16.42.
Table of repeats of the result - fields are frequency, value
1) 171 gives 15.23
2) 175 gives 15.68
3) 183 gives 15.06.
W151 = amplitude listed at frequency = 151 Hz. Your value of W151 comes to 19.2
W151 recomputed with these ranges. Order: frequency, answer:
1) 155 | 17.94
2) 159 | 18.3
